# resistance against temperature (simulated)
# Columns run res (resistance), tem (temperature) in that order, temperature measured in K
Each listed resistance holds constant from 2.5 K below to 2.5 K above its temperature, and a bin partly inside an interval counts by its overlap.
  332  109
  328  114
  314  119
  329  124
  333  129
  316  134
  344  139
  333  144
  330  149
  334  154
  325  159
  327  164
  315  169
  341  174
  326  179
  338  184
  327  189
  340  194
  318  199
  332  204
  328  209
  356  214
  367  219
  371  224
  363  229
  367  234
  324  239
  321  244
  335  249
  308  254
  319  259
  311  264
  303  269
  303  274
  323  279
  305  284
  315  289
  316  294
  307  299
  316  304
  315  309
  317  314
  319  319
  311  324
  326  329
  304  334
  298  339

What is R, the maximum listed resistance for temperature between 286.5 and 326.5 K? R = 319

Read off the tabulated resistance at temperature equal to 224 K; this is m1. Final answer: 371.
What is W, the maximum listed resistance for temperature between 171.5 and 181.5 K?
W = 341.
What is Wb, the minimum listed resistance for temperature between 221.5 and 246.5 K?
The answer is 321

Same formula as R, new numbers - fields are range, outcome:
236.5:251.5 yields 335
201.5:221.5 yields 367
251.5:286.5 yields 323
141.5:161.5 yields 334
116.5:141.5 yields 344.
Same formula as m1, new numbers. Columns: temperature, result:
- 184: 338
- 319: 319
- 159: 325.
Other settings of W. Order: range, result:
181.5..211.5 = 340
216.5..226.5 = 371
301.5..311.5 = 316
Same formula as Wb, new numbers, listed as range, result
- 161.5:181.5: 315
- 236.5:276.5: 303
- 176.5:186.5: 326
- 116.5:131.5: 314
